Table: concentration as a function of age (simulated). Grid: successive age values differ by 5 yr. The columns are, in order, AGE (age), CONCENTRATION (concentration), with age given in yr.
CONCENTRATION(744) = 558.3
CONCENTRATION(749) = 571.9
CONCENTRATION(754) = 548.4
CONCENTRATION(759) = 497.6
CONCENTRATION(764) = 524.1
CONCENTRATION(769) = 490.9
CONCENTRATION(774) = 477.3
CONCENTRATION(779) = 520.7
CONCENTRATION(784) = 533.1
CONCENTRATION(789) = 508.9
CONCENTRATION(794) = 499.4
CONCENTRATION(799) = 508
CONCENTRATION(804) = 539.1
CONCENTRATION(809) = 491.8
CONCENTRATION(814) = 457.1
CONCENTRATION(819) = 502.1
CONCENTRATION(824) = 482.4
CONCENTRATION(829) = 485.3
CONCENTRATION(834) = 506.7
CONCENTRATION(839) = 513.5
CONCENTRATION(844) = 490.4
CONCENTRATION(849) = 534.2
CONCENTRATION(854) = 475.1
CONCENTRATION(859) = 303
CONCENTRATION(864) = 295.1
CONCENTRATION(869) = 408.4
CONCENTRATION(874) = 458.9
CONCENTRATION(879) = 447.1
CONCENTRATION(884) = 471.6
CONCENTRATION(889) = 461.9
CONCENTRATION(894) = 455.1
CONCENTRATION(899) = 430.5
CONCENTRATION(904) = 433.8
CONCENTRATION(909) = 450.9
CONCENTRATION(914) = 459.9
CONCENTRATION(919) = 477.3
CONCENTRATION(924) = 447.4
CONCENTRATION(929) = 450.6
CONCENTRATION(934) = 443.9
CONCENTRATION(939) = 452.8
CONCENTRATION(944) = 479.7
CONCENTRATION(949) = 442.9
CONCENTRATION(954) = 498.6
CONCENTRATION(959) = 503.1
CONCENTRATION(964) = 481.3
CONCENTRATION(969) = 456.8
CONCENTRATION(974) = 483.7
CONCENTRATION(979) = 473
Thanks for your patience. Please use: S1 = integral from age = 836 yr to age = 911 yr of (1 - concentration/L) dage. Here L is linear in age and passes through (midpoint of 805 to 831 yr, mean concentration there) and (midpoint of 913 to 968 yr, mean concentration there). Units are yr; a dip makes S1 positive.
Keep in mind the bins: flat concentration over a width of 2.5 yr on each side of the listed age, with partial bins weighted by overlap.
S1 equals 5.6 yr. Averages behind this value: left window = 487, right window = 467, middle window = 442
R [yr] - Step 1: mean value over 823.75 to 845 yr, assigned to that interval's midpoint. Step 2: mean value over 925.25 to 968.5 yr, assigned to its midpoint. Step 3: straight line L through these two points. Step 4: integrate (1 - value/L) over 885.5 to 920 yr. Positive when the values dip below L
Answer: 2.0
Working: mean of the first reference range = 497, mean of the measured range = 452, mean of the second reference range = 468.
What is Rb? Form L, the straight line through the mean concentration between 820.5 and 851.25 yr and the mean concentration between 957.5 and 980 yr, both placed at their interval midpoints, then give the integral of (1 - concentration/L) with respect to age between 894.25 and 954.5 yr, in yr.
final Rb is 4.0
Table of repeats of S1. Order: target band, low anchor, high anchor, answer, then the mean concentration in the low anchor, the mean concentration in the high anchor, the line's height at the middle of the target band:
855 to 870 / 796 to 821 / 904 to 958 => 4.36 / 500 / 460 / 482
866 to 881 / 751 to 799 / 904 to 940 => 1.25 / 512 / 453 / 473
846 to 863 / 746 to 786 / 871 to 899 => 1.67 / 521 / 455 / 472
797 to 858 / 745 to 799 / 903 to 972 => 0.71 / 518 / 464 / 500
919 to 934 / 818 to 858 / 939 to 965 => 0.89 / 491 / 478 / 481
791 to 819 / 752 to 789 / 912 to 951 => 0.06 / 512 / 457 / 501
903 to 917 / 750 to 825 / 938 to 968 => 0.98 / 507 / 477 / 485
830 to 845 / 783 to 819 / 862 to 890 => -1.22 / 504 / 424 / 465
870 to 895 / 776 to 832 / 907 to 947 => 0.93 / 502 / 458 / 474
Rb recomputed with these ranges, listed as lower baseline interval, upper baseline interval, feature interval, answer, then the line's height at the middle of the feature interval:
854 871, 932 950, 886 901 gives -2.15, 394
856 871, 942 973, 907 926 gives -1.97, 416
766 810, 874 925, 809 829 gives 0.43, 493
